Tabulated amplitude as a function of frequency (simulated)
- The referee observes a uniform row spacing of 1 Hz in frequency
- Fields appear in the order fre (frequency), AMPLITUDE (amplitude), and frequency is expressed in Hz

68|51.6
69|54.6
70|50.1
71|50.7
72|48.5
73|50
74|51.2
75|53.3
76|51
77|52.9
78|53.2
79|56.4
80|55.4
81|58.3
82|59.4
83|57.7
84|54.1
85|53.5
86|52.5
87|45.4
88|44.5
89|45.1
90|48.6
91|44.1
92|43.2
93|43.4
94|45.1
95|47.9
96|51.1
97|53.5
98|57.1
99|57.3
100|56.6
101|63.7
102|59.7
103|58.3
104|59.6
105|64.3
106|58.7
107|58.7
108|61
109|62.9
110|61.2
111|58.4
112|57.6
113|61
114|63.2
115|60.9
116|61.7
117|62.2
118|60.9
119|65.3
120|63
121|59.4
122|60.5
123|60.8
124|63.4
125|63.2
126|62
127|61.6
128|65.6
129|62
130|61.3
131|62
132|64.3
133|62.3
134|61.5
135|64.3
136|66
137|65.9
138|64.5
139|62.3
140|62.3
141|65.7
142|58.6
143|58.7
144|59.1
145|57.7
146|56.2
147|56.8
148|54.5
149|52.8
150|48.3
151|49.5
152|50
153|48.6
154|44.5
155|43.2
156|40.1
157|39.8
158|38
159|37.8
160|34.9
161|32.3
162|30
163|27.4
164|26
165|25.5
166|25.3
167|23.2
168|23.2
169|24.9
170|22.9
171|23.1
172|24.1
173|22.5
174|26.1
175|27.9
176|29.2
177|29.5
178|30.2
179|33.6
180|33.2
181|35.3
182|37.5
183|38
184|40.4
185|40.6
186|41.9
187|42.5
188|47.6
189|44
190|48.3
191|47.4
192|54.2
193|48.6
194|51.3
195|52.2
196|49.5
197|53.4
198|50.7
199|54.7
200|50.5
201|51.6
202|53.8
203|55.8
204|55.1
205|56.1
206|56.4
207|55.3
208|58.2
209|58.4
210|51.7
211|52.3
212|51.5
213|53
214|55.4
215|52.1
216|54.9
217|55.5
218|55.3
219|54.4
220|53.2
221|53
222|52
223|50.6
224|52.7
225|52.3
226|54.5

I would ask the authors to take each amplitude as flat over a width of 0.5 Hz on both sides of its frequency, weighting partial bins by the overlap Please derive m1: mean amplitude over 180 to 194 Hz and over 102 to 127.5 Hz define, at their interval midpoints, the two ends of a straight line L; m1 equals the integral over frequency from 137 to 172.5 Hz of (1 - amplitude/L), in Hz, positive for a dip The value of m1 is 6.2 Hz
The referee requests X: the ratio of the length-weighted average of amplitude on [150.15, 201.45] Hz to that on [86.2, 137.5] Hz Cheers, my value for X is 0.66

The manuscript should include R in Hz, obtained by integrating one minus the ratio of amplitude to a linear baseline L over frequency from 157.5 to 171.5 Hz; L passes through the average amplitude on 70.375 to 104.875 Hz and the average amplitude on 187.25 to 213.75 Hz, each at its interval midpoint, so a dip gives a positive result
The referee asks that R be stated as 6.5 Hz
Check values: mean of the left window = 52.5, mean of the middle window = 28.2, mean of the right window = 52.3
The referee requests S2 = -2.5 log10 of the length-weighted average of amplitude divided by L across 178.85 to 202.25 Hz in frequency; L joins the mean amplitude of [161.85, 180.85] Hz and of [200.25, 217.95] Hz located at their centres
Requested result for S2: -0.12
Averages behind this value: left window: 26.8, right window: 54.5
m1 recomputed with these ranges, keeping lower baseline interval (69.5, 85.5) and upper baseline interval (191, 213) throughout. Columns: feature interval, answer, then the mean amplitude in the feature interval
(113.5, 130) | -2.7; 62.2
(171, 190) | 6.6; 34.7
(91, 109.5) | -0.7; 55.4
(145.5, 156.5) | 0.8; 49.5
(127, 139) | -2.3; 63.5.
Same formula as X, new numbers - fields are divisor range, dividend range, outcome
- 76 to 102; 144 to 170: 0.76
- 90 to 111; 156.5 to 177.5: 0.51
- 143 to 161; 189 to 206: 1.09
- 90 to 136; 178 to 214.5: 0.82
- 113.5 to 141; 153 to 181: 0.49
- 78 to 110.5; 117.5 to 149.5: 1.13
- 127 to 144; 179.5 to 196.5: 0.70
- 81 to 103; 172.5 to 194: 0.74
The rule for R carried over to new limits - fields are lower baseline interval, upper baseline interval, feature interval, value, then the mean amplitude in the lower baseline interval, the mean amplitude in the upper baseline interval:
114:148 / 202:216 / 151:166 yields 5.6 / 61.8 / 54.7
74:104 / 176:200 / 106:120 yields -3.0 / 52.6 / 43.5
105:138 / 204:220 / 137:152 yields 0.6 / 62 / 54.7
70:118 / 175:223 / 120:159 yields -3.8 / 54.8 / 48.3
